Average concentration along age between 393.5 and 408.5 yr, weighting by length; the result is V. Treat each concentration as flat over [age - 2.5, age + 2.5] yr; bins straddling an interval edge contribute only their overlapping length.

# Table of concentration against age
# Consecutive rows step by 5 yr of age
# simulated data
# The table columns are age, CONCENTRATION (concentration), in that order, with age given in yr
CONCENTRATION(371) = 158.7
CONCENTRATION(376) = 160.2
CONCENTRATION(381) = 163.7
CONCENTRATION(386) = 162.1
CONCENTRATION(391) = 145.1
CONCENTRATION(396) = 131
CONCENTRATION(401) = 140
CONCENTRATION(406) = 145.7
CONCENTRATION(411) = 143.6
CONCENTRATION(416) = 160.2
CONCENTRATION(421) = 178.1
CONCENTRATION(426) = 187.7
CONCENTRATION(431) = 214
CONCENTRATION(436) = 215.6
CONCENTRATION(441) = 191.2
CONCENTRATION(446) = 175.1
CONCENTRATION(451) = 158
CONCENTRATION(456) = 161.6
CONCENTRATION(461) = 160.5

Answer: 139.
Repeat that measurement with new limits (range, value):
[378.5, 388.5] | 163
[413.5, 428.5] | 175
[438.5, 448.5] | 183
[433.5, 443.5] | 203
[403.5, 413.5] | 145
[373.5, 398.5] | 152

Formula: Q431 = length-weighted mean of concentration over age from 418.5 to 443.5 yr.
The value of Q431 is 197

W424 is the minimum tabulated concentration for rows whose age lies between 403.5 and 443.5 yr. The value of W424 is 143.6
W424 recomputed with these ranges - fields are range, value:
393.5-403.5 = 131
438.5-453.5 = 158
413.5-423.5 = 160.2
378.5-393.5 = 145.1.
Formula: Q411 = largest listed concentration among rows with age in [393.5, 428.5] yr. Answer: 187.7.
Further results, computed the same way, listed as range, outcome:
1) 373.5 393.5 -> 163.7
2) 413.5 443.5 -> 215.6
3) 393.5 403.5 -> 140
